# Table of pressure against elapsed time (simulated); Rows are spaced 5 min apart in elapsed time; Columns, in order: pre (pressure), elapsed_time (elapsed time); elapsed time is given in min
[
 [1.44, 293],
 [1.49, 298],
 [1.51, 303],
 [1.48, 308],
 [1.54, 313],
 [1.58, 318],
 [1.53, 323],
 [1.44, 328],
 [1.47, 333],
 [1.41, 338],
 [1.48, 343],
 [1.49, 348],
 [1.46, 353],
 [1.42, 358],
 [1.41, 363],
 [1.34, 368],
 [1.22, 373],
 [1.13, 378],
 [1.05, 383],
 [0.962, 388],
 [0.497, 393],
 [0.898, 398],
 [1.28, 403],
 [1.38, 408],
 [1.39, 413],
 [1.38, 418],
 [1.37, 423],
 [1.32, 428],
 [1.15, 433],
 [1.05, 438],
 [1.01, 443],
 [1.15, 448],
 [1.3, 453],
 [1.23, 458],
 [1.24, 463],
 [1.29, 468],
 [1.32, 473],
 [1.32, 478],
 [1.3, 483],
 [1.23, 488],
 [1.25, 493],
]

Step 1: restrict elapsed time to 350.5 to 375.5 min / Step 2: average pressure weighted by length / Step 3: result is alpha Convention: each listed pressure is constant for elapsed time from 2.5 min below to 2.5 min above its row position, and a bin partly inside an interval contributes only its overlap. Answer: 1.37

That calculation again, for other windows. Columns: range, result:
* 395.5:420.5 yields 1.27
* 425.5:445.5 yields 1.13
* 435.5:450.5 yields 1.07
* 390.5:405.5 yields 0.892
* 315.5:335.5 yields 1.51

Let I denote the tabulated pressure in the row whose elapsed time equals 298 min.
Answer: 1.49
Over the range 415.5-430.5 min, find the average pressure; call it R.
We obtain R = 1.36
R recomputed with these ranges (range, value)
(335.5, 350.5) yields 1.46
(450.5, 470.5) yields 1.27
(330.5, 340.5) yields 1.44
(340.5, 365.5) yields 1.45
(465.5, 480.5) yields 1.31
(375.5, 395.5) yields 0.91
